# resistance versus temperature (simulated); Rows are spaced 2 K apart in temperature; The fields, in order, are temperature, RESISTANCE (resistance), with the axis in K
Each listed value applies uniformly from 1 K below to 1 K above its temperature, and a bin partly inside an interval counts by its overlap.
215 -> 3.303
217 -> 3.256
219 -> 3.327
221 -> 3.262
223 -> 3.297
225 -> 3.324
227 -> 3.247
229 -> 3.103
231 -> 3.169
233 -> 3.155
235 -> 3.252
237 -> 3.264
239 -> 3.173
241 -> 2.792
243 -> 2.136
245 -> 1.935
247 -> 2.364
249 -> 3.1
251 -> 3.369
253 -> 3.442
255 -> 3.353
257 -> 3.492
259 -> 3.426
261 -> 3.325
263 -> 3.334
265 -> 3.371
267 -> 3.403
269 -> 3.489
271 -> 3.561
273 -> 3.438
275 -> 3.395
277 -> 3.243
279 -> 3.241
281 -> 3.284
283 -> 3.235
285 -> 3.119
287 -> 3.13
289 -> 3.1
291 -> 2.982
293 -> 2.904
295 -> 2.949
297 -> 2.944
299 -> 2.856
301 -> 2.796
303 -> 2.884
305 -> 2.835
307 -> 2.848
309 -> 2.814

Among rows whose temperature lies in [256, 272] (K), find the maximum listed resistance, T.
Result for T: 3.561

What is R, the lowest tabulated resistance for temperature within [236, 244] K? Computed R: 2.136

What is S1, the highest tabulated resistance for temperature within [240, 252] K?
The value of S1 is 3.369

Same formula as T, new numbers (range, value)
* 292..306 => 2.949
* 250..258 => 3.492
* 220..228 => 3.324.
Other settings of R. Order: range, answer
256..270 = 3.325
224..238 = 3.103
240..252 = 1.935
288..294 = 2.904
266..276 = 3.395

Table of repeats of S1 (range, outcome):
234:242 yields 3.264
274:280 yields 3.395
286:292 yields 3.13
